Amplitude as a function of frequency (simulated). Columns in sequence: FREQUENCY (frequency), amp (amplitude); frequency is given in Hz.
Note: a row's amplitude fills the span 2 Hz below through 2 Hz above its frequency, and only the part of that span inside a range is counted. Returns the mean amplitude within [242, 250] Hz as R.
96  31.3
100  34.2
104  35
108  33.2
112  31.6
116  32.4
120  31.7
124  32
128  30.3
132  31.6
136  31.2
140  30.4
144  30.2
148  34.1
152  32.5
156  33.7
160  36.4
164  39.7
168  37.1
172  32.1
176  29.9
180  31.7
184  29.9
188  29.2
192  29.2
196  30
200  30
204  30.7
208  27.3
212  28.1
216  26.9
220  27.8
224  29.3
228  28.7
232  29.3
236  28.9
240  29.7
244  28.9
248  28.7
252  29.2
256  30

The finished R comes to 28.8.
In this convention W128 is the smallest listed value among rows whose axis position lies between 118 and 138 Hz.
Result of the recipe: 30.3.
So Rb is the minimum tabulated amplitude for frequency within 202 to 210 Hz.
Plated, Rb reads 27.3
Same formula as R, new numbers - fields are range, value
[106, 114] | 32.4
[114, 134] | 31.6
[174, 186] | 30.5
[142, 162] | 33.4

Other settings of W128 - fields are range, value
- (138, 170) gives 30.2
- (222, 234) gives 28.7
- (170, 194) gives 29.2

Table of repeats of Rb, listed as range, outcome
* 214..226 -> 26.9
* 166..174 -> 32.1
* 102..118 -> 31.6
